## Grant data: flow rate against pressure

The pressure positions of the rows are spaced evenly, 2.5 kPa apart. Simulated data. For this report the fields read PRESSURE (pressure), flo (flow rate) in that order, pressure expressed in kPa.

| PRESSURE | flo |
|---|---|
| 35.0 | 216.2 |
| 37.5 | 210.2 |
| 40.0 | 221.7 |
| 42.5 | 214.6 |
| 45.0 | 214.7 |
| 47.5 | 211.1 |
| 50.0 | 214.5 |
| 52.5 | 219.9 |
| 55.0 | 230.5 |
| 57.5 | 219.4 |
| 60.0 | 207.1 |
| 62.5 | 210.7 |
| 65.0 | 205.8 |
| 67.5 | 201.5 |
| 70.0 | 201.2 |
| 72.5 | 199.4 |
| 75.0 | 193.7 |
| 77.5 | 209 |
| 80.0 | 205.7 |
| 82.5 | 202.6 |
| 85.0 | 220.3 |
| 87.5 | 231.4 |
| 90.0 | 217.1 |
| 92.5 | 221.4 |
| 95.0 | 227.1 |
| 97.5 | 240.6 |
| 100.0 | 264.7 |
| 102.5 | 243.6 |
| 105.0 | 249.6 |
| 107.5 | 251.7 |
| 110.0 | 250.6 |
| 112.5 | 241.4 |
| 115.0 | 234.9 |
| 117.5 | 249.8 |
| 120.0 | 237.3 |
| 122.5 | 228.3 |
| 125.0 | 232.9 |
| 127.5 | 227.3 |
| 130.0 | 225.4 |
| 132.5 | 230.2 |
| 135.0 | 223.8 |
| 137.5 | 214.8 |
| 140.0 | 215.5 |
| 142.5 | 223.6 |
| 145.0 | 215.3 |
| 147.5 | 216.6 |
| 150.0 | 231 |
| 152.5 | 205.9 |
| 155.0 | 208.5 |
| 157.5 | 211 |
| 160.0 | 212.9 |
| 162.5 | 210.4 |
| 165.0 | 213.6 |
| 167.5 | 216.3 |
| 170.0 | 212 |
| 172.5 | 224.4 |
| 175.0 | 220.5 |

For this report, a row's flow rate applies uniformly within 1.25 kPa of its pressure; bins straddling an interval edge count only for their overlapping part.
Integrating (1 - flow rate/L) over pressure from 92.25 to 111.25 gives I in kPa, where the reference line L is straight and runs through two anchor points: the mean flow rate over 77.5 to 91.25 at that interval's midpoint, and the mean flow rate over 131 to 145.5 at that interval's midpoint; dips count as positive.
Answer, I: -2.5 kPa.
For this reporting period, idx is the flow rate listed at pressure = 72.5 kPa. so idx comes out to 199.4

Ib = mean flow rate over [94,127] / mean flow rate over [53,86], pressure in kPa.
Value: 1.2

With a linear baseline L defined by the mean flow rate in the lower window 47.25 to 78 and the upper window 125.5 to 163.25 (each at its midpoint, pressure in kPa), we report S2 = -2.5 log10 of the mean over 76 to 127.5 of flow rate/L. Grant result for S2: -0.091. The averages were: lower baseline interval 209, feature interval 233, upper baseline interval 219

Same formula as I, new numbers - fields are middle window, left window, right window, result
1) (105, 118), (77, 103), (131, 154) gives -1.32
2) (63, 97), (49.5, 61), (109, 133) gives 2.13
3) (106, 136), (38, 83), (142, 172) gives -3.27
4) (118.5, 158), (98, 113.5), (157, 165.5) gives 0.96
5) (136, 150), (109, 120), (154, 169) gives 0.36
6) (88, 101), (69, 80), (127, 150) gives -1.60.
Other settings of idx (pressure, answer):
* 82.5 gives 202.6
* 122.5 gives 228.3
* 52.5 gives 219.9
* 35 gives 216.2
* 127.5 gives 227.3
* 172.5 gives 224.4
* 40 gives 221.7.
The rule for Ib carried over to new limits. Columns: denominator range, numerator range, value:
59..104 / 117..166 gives 1.02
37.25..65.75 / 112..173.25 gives 1.03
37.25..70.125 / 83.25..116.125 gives 1.11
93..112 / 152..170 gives 0.86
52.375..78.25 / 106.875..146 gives 1.11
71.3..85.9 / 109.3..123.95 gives 1.17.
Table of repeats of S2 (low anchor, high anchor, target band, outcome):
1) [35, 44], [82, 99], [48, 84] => 0.06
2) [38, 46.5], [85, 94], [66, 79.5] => 0.10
